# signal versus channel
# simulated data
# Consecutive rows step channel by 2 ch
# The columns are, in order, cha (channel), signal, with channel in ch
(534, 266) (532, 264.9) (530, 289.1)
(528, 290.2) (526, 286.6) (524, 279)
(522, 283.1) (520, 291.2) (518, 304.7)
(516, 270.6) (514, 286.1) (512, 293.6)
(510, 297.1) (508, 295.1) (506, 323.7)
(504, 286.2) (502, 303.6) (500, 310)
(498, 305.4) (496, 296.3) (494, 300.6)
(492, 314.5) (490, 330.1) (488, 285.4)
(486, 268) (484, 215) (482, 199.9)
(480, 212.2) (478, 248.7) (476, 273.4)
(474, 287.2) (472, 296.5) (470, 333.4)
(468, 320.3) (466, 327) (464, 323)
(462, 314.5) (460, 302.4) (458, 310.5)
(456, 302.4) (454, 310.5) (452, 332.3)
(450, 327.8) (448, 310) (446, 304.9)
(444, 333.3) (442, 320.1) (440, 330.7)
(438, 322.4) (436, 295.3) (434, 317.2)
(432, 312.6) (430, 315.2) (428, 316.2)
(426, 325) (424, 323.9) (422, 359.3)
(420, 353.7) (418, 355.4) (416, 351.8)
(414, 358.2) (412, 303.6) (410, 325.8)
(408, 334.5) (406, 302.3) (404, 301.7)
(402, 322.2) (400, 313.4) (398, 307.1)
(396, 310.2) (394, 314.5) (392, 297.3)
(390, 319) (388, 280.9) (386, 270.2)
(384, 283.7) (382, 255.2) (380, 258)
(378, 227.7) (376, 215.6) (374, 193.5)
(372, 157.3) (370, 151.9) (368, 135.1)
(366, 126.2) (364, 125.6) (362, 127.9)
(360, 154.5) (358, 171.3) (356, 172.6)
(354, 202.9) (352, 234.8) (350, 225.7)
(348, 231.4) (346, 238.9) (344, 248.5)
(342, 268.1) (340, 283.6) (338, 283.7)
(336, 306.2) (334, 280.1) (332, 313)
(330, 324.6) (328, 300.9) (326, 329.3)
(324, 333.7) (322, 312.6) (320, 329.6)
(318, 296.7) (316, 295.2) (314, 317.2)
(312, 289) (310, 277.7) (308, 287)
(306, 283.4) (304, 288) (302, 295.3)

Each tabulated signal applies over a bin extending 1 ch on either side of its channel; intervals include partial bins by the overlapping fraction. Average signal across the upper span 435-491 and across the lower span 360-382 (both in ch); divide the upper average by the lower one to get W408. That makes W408 1.70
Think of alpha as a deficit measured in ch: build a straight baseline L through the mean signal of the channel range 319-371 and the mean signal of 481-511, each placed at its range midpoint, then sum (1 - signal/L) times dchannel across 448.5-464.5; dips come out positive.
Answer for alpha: -2.3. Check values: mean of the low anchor 239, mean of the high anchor 289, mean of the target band 315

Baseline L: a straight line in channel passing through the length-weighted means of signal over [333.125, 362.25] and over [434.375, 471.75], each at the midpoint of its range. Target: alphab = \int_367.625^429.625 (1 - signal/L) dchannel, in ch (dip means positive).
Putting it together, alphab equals -3.4 ch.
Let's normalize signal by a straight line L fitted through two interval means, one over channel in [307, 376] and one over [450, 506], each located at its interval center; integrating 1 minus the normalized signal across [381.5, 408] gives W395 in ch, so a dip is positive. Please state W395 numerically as -3.7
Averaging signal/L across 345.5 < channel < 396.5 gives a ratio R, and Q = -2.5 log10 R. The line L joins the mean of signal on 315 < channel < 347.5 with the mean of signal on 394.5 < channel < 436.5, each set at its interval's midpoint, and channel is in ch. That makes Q 0.38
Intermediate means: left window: 296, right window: 324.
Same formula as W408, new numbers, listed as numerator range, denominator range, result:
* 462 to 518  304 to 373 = 1.17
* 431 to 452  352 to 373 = 2.03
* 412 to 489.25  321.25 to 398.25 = 1.26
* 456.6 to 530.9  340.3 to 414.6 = 1.19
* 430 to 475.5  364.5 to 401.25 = 1.29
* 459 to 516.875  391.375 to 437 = 0.90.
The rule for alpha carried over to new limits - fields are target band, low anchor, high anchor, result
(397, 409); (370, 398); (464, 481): -2.2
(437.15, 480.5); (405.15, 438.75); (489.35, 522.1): 1.1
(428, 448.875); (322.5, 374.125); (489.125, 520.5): -3.5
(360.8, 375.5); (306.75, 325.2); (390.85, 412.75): 7.7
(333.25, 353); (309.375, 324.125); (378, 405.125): 2.7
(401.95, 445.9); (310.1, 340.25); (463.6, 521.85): -4.4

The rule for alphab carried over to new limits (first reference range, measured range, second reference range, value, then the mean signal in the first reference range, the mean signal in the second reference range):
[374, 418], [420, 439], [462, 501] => -1.9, 297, 287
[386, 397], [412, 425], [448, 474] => -1.7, 301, 315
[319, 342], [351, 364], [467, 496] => 5.5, 307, 278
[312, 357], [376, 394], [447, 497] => 0.7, 279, 294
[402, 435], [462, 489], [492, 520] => 2.7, 328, 298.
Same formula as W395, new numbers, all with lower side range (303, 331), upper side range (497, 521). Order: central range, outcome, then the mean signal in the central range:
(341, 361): 5.8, 215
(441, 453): -0.9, 321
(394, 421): -2.2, 326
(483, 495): 0.5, 286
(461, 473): -0.8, 319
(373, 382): 2.2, 227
